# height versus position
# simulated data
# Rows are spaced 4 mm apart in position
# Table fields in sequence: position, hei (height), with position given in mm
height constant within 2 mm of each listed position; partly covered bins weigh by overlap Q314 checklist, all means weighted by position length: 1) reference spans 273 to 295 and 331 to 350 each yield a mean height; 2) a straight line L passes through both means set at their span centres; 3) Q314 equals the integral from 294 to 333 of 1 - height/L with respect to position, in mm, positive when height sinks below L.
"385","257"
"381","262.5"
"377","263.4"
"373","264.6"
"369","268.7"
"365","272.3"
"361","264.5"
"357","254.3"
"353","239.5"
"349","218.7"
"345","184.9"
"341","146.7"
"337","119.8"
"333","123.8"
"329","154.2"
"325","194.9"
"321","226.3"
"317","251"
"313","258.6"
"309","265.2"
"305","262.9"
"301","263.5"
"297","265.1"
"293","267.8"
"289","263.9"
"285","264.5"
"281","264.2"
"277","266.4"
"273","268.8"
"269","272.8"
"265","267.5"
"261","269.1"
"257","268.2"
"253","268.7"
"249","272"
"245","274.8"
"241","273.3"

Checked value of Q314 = -4.3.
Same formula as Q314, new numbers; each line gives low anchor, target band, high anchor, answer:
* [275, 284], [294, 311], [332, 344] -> -4.03 mm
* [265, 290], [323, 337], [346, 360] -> 5.32 mm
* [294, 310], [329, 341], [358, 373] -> 6.07 mm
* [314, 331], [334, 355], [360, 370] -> 5.46 mm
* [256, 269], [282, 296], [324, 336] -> -2.69 mm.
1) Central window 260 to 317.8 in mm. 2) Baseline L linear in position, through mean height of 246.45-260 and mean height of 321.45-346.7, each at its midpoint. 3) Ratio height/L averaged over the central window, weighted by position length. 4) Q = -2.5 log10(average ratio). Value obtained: -0.21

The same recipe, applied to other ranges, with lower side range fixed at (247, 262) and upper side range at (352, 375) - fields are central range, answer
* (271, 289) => 0.01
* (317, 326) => 0.19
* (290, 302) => 0.00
